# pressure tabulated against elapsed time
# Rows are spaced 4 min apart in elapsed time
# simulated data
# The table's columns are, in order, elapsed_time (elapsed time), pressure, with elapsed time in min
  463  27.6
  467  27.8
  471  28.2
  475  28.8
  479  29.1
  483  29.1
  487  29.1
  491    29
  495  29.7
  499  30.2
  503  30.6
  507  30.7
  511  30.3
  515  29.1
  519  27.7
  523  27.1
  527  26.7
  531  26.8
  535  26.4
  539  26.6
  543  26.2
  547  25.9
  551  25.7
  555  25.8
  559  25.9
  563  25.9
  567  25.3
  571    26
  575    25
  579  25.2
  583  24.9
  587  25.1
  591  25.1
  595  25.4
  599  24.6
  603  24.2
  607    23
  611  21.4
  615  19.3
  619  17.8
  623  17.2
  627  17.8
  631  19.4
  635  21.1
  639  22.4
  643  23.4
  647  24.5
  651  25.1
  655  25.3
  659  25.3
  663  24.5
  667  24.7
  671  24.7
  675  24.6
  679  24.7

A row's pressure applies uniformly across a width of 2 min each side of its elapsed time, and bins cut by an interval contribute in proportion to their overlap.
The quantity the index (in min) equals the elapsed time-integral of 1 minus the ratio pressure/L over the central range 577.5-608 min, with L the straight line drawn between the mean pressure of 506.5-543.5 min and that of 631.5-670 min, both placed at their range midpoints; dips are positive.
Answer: 1.1 min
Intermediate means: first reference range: 27.7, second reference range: 23.9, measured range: 24.7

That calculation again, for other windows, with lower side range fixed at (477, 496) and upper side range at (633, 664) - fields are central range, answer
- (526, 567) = 1.7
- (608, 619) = 2.2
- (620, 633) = 3.4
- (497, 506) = -0.5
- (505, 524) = -0.5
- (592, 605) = 0.4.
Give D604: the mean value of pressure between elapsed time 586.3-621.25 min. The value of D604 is 22.8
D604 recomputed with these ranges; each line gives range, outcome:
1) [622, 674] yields 22.9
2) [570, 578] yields 25.4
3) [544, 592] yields 25.5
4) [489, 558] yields 27.9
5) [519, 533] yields 27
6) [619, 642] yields 19.6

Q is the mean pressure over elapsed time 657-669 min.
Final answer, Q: 24.8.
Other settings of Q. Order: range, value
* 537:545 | 26.4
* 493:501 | 29.9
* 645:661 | 25.1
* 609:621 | 19.5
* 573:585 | 25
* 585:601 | 25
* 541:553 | 25.9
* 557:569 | 25.7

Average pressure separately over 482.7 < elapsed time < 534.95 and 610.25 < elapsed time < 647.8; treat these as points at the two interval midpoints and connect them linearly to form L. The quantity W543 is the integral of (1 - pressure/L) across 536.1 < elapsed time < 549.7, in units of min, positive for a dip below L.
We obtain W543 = 0.1 min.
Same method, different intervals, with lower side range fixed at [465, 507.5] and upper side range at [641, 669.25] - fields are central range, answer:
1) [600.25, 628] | 5.9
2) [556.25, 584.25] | 1.6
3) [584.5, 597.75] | 0.6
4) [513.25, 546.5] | 1.3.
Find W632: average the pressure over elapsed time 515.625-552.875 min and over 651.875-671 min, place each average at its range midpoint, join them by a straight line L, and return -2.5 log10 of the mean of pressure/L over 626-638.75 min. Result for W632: 0.26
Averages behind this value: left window 26.7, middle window 20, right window 24.9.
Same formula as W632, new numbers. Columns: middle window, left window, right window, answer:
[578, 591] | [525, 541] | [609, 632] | -0.14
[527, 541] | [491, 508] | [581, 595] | 0.06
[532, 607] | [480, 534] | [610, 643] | -0.06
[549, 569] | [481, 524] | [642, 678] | 0.08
